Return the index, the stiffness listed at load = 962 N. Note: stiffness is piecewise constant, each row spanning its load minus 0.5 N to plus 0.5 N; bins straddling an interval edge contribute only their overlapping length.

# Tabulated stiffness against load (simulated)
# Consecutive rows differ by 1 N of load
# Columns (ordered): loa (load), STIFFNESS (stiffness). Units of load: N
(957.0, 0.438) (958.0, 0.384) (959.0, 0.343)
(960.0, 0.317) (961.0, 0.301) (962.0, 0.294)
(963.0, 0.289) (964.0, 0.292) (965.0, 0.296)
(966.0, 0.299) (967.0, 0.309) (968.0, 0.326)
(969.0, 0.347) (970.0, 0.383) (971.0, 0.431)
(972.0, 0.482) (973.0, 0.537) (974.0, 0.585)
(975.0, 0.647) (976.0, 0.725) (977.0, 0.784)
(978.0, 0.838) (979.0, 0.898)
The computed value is 0.294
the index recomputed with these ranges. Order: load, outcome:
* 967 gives 0.309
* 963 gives 0.289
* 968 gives 0.326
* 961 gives 0.301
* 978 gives 0.838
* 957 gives 0.438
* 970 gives 0.383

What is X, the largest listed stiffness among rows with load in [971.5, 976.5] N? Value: 0.725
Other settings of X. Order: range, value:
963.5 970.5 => 0.383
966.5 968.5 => 0.326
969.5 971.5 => 0.431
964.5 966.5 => 0.299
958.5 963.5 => 0.343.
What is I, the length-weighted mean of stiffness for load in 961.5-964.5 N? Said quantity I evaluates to 0.292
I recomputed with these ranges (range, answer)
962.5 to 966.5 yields 0.294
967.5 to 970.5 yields 0.352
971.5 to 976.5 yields 0.595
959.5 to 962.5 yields 0.304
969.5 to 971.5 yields 0.407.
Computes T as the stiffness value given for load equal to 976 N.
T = 0.725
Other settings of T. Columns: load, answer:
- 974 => 0.585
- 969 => 0.347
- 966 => 0.299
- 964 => 0.292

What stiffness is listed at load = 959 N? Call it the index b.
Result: 0.343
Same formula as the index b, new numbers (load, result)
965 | 0.296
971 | 0.431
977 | 0.784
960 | 0.317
